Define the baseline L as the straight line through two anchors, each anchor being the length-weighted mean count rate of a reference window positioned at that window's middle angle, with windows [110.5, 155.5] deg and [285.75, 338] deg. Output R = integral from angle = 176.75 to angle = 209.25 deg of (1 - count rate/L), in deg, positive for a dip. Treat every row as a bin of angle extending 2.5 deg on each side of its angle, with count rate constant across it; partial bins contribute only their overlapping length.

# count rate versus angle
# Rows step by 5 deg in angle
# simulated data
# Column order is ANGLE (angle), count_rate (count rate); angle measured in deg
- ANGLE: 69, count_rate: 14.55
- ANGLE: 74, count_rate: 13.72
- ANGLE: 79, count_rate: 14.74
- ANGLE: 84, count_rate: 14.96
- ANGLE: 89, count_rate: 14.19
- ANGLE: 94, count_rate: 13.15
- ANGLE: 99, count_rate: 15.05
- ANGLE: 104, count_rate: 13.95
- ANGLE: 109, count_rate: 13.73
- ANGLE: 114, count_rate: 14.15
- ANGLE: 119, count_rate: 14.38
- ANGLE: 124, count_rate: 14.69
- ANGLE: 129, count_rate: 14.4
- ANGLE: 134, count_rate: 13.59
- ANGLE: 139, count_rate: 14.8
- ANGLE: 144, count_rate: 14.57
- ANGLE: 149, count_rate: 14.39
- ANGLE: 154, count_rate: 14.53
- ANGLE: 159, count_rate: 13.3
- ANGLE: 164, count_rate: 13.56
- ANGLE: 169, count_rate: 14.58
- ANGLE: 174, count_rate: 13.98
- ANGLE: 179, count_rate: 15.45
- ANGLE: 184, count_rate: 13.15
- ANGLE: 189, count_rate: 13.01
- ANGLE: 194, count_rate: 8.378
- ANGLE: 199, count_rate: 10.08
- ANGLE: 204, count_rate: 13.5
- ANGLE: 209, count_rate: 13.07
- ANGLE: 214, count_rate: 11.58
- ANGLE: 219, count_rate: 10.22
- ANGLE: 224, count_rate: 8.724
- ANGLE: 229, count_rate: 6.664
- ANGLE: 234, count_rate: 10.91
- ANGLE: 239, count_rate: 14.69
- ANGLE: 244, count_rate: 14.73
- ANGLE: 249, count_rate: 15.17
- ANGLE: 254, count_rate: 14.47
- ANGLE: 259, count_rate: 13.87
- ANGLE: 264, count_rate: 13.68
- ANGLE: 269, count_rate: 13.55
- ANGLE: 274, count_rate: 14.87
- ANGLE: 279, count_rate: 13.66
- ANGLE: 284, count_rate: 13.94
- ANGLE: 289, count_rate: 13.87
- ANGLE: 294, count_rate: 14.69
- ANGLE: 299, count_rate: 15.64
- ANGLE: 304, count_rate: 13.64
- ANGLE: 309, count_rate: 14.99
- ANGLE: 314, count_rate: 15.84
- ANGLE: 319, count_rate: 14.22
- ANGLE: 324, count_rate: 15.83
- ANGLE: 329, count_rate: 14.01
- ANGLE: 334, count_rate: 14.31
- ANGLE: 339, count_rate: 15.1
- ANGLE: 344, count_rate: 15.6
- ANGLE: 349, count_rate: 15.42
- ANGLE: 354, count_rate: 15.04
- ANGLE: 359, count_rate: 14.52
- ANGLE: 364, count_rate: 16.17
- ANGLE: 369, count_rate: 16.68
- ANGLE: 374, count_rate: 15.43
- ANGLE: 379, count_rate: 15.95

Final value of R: 4.9 deg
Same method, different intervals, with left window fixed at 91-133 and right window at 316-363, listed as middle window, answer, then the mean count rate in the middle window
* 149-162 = 0.29 deg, 14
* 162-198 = 3.43 deg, 13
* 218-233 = 6.13 deg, 8.61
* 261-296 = 1.69 deg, 14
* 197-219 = 3.95 deg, 11.9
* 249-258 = 0.05 deg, 14.6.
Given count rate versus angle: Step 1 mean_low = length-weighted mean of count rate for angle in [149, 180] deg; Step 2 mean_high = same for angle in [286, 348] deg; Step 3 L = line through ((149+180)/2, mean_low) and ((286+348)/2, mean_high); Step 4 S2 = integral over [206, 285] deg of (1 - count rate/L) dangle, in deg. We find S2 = 9.9 deg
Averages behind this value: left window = 14.2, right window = 14.8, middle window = 12.7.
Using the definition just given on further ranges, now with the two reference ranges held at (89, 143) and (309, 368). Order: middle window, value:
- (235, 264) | 0.9 deg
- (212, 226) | 4.3 deg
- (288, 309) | 0.6 deg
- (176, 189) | 0.4 deg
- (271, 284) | 0.6 deg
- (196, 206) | 2.1 deg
